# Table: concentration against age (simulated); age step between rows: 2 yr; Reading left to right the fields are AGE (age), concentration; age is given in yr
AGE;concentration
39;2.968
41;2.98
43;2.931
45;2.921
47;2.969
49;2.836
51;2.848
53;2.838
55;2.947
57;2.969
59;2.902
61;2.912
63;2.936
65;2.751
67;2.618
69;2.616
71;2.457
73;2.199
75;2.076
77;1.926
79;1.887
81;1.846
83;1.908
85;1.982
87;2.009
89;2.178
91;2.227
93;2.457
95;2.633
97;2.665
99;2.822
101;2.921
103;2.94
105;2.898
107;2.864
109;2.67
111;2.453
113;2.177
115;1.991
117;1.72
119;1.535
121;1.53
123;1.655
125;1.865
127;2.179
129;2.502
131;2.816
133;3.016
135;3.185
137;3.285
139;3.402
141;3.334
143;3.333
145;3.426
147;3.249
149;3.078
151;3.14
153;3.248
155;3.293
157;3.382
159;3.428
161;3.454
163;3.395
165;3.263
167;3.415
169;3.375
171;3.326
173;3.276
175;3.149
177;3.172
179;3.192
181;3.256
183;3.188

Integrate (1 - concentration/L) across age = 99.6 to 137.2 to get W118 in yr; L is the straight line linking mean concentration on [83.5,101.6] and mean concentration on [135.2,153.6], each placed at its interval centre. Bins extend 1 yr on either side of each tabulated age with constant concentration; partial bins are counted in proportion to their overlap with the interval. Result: 5.4 yr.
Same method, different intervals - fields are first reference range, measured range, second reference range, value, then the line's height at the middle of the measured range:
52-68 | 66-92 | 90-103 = 5.69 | 2.75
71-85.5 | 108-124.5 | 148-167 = 4.10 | 2.63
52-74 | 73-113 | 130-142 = 7.49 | 2.92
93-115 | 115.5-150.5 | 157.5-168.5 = 4.53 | 3.02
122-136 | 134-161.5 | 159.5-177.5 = -4.23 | 2.87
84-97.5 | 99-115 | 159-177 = -1.04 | 2.51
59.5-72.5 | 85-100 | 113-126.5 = -1.12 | 2.24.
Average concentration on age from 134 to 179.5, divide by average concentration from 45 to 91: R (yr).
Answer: 1.33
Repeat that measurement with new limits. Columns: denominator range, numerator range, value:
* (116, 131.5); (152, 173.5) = 1.72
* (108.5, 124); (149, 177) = 1.70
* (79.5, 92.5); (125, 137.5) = 1.34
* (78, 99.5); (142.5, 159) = 1.47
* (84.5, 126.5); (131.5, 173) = 1.43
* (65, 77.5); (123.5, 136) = 1.08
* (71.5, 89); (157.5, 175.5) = 1.67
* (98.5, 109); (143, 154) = 1.13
